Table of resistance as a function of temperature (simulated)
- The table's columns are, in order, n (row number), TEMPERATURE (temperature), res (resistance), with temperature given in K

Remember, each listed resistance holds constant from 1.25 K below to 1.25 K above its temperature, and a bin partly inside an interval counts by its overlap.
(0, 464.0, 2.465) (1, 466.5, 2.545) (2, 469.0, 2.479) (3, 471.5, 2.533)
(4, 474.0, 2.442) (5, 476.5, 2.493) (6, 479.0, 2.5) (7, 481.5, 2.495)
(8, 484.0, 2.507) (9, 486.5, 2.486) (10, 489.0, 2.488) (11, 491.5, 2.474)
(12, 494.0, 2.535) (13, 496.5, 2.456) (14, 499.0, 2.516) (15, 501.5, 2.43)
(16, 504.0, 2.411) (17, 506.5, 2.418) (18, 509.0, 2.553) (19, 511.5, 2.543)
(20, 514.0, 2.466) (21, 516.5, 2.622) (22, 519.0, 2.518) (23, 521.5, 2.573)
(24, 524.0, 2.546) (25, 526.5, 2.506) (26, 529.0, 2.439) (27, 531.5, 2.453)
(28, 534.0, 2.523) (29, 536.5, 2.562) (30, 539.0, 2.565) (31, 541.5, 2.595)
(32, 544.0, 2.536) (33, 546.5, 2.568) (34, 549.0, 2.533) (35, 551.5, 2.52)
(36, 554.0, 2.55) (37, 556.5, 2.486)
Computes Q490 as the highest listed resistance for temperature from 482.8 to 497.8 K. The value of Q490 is 2.535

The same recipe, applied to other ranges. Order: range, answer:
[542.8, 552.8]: 2.568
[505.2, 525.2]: 2.622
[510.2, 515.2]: 2.543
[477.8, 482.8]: 2.5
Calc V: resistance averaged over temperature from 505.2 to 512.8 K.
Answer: 2.5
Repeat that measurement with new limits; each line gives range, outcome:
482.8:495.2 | 2.5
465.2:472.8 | 2.52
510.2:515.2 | 2.51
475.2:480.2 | 2.5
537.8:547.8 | 2.57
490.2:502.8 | 2.48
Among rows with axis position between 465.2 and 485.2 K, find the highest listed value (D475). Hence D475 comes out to 2.545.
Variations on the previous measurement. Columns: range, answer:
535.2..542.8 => 2.595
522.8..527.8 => 2.546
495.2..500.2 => 2.516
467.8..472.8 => 2.533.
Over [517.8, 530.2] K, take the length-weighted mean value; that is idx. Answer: 2.52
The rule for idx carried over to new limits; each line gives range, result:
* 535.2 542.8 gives 2.57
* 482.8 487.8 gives 2.5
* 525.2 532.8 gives 2.47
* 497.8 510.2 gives 2.47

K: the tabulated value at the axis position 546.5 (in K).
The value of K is 2.568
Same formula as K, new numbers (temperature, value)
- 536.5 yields 2.562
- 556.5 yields 2.486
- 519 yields 2.518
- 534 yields 2.523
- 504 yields 2.411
